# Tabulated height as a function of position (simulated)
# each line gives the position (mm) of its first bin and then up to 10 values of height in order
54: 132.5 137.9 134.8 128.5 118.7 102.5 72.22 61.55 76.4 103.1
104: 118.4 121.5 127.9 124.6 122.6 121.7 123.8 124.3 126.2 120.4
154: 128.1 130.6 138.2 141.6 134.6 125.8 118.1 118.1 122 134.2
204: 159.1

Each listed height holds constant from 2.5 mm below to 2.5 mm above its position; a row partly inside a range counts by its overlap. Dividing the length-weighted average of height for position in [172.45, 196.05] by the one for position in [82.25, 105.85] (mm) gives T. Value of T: 1.4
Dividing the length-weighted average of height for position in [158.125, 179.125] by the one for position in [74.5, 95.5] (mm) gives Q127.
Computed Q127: 1.65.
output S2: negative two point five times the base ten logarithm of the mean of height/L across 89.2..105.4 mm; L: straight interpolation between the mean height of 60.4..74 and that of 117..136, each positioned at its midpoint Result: 0.336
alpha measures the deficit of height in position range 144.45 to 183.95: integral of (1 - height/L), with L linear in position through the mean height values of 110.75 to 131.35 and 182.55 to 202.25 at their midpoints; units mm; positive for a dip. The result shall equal -1.8 mm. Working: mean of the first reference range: 124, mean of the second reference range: 125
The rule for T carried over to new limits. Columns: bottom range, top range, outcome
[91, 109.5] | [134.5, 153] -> 1.22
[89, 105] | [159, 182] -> 1.46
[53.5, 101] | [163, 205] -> 1.24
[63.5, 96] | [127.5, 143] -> 1.27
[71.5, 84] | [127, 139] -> 1.20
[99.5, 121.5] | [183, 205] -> 1.07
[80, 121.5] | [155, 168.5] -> 1.34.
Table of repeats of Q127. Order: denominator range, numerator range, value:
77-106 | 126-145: 1.40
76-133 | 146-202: 1.22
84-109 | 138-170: 1.42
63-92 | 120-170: 1.26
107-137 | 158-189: 1.05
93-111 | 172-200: 1.17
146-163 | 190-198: 0.97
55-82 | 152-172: 1.09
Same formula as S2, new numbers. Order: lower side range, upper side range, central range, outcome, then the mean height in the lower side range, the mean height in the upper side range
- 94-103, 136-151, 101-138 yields -0.12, 98.2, 124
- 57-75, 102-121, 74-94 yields 0.46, 131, 123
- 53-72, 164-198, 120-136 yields 0.06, 133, 128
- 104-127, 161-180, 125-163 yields 0.04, 123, 136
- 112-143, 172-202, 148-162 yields -0.02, 124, 126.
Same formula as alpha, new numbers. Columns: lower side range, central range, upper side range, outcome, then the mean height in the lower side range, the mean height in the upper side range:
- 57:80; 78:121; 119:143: 8.25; 126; 123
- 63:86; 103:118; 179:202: -1.09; 111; 124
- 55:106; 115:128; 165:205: -0.91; 106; 131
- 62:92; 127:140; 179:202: -1.16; 102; 124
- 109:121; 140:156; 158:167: 0.92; 125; 135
